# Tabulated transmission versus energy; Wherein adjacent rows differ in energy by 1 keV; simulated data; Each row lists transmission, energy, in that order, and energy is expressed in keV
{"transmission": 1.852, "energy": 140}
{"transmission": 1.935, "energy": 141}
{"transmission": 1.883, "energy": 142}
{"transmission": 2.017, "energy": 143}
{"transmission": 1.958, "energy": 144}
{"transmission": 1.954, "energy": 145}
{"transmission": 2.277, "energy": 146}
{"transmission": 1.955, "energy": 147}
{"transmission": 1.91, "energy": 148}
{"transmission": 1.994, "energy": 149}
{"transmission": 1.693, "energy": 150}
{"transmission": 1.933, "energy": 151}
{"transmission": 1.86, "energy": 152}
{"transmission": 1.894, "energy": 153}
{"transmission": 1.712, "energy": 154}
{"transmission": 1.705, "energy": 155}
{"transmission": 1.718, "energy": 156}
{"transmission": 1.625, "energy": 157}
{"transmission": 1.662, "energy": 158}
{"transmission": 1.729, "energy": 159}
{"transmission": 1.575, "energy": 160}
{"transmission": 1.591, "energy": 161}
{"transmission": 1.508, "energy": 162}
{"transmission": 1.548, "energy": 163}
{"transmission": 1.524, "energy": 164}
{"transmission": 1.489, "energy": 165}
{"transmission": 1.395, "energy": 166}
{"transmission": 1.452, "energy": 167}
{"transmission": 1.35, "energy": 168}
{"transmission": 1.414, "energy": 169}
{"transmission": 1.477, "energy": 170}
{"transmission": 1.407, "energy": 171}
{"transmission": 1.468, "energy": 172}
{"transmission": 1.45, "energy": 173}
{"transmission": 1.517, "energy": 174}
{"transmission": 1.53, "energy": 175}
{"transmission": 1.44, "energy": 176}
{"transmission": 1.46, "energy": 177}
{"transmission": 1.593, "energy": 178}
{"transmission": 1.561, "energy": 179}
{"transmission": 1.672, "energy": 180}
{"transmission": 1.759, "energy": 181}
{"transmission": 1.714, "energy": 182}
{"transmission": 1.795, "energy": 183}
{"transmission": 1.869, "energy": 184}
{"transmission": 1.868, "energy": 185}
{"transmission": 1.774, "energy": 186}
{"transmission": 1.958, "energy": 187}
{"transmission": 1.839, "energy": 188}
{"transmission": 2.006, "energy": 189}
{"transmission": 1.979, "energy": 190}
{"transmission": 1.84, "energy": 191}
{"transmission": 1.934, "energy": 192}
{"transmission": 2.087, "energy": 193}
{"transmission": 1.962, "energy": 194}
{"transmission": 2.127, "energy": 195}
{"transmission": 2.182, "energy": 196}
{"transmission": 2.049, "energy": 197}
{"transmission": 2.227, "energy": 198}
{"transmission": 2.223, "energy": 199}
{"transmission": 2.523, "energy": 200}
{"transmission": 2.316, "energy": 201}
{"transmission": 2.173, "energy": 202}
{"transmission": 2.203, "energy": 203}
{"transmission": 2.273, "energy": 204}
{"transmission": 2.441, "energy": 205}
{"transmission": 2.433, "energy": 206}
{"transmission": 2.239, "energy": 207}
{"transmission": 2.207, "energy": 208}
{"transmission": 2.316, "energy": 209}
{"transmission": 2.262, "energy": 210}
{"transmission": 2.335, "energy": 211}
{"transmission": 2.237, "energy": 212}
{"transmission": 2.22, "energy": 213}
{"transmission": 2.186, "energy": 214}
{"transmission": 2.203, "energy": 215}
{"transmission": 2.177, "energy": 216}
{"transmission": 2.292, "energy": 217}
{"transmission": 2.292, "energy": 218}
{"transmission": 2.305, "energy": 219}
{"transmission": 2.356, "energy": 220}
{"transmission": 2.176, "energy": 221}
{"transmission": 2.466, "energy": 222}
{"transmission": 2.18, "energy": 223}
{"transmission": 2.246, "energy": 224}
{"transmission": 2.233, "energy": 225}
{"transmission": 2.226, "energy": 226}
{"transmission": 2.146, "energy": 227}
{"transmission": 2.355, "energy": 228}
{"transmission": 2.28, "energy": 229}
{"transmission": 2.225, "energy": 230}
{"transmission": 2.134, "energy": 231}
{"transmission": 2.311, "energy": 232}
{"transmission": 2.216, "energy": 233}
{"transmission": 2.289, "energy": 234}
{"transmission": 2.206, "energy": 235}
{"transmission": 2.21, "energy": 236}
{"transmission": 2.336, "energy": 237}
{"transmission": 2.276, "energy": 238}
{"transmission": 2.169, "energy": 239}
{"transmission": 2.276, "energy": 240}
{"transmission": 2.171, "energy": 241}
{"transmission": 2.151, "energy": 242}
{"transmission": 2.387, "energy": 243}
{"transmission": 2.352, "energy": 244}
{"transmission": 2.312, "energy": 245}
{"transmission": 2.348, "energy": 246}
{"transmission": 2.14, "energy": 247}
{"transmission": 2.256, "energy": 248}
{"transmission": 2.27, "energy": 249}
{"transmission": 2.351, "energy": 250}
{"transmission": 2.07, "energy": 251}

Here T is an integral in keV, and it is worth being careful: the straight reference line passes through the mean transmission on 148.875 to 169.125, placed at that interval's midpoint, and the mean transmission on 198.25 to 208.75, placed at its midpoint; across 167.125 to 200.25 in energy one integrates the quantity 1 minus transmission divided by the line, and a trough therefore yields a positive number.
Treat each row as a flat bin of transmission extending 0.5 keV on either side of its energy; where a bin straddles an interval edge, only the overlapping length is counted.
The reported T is 3.9 keV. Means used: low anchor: 1.63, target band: 1.78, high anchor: 2.3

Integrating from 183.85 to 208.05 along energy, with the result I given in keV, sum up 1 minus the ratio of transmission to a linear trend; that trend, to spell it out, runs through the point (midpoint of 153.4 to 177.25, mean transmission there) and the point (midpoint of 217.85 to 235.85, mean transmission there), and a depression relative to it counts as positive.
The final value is -2.7 keV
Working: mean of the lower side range 1.53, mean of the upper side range 2.26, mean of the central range 2.11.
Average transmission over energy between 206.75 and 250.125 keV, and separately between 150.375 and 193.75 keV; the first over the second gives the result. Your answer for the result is 1.35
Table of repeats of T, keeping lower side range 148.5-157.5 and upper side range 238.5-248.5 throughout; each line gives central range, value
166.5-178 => 2.6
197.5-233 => -2.7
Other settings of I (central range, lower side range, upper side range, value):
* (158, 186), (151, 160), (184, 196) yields 4.2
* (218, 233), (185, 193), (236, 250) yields -0.8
